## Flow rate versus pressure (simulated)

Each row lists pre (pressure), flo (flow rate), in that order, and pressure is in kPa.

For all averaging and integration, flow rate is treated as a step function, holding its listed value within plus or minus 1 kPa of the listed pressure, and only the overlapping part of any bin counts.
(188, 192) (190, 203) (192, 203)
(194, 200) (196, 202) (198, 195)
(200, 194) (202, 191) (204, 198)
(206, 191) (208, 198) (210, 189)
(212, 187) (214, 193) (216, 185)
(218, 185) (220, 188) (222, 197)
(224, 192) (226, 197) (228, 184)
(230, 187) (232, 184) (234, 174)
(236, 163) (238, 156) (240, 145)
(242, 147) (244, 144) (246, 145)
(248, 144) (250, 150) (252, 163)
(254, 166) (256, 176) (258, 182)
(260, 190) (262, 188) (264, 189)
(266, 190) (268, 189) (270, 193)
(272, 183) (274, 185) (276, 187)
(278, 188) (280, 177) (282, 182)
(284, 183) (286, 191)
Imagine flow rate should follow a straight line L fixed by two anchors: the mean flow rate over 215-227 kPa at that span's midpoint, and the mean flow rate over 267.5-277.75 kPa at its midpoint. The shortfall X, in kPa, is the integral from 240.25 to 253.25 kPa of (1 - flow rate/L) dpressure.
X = 2.8 kPa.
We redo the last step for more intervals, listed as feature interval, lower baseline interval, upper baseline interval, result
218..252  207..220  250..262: 2.5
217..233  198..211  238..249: -2.0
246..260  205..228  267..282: 1.8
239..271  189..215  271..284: 3.1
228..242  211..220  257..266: 1.5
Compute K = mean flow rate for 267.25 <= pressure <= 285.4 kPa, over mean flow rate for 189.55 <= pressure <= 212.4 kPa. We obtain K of 0.95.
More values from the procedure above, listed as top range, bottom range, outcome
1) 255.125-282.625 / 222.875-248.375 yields 1.11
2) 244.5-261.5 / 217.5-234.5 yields 0.88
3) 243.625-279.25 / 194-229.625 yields 0.91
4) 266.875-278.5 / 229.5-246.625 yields 1.17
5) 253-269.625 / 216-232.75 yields 0.97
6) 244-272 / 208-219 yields 0.92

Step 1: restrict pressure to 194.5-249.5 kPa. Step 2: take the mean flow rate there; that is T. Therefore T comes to 180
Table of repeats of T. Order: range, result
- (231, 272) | 169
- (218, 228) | 192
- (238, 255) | 151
